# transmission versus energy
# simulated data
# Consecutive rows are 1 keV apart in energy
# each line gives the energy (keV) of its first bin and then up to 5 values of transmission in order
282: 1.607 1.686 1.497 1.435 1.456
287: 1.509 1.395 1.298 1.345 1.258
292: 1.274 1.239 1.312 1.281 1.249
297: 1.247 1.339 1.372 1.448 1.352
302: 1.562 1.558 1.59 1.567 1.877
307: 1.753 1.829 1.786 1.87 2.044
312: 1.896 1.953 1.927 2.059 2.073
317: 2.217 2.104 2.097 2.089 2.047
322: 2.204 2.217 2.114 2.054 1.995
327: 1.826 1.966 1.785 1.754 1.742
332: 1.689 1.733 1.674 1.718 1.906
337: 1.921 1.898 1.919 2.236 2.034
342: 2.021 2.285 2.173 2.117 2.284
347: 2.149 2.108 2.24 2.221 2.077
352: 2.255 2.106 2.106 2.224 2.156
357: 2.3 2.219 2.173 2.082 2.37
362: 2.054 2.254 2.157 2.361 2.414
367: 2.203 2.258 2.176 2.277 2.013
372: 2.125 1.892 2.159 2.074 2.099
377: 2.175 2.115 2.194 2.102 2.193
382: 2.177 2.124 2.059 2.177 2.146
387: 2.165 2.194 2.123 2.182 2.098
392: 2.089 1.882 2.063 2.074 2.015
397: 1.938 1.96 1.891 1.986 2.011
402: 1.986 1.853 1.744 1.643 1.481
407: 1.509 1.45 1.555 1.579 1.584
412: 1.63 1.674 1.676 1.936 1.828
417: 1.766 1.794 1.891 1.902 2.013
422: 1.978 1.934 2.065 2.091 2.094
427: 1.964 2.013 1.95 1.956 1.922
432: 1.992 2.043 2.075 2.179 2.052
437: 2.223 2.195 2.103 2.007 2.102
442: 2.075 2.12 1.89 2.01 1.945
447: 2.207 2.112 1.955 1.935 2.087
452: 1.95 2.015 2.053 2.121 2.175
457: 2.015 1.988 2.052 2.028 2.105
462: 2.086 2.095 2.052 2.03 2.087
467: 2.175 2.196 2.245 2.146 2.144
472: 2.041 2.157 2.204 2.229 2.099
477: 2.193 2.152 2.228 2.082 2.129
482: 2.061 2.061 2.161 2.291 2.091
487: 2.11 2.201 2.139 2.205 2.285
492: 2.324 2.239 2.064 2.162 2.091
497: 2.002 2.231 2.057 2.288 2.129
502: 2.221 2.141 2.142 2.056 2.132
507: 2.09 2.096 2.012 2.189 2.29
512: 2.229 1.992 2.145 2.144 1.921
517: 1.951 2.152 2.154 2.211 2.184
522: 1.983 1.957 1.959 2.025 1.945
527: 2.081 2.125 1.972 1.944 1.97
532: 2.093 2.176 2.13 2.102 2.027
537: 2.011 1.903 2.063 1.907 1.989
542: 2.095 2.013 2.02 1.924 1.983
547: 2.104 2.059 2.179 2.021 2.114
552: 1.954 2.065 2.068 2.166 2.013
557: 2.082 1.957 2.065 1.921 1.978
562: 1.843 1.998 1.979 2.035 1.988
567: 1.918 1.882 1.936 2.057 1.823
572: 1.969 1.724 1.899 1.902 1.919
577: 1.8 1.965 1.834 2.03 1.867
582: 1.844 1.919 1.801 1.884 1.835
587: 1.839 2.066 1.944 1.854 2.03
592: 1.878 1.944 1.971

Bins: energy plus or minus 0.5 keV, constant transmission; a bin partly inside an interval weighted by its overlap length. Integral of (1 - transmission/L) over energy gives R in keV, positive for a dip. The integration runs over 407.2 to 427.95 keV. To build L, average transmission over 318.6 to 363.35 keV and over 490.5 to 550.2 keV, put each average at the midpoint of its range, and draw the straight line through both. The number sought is 2.5 keV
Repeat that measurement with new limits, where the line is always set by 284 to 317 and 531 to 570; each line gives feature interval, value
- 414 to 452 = -4.1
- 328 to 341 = -1.6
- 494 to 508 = -1.4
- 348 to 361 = -4.0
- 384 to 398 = -2.8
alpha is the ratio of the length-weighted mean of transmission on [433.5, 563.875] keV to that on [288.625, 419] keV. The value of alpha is 1.1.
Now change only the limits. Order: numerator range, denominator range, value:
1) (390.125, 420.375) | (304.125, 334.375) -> 0.94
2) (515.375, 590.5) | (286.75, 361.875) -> 1.06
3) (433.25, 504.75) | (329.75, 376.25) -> 1.01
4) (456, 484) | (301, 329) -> 1.10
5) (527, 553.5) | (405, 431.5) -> 1.12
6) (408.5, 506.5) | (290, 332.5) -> 1.17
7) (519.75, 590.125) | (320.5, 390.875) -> 0.95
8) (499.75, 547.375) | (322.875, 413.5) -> 1.02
